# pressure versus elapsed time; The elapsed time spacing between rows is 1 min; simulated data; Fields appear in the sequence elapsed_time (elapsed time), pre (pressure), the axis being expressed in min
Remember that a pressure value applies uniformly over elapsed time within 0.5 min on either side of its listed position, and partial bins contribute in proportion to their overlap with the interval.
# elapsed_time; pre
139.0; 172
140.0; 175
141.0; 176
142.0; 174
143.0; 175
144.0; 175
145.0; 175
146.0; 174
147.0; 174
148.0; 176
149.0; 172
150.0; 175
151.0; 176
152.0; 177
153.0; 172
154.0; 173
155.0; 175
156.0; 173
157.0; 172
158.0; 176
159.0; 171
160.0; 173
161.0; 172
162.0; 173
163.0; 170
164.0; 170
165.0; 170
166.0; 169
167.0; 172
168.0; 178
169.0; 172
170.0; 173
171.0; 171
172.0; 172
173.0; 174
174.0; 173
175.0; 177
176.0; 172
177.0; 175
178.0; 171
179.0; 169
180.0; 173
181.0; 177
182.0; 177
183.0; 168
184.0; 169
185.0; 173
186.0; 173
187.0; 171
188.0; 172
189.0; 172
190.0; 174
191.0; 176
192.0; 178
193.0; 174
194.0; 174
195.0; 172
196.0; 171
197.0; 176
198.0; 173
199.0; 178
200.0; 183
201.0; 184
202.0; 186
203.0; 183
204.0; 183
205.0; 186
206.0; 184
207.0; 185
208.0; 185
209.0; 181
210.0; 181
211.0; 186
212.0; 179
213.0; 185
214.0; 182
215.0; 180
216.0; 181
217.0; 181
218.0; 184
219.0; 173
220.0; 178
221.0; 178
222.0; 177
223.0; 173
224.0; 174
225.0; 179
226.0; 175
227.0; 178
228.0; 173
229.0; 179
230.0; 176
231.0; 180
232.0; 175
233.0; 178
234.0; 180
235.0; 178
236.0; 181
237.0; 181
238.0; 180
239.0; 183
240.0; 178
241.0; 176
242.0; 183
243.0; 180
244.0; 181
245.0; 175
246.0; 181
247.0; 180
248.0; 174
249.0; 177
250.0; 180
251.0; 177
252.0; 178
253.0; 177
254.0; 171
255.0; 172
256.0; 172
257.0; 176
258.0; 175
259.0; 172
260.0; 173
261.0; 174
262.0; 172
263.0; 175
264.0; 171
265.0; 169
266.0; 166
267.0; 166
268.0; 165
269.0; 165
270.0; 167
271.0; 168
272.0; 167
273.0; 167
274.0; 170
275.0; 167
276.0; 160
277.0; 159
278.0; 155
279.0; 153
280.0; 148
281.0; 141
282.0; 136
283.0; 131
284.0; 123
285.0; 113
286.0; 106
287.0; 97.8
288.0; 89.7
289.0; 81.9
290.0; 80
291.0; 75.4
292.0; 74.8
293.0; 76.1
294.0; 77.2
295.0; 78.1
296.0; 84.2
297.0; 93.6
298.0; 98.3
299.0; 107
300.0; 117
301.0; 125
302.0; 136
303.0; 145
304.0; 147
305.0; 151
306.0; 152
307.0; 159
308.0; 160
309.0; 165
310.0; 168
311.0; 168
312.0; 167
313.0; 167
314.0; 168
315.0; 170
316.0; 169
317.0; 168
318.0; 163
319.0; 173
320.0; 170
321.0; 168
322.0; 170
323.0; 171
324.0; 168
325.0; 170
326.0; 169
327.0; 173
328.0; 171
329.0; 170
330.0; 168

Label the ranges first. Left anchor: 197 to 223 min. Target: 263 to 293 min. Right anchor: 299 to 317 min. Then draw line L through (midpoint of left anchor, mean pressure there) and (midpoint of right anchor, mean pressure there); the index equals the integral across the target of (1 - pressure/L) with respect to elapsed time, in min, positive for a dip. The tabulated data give 4.5 min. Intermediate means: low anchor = 181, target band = 139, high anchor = 154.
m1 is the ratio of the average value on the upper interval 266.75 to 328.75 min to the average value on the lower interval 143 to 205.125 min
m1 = 0.82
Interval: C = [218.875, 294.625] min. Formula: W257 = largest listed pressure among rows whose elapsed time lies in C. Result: 183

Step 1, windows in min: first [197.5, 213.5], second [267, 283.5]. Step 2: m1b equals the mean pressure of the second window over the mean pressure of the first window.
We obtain 0.9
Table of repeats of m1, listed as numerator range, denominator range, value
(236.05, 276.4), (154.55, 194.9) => 1.00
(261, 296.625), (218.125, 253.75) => 0.76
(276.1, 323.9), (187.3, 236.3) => 0.75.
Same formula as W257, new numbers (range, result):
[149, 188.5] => 178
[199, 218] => 186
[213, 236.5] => 185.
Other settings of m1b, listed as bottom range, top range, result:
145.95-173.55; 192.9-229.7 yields 1.04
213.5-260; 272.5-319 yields 0.75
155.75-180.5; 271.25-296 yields 0.71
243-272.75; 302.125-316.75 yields 0.93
